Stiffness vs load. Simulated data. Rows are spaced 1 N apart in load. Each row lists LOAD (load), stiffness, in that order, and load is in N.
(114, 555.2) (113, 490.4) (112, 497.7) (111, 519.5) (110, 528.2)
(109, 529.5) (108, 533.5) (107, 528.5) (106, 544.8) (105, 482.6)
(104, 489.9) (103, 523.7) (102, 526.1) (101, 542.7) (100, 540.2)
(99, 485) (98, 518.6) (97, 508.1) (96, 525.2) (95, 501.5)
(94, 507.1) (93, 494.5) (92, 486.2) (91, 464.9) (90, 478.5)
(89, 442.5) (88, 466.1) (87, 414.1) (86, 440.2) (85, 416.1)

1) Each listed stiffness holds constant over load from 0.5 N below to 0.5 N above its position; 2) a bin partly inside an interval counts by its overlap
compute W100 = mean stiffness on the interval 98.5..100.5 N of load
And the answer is 513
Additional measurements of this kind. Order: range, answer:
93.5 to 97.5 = 510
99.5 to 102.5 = 536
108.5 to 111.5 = 526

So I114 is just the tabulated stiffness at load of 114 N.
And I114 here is 555.2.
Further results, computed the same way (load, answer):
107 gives 528.5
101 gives 542.7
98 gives 518.6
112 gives 497.7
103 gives 523.7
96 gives 525.2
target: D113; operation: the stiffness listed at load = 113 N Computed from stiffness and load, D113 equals 490.4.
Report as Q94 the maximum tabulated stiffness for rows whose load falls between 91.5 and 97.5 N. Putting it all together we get 525.2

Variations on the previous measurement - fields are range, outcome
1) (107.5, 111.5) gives 533.5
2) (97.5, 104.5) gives 542.7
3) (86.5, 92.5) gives 486.2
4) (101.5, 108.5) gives 544.8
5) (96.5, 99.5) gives 518.6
